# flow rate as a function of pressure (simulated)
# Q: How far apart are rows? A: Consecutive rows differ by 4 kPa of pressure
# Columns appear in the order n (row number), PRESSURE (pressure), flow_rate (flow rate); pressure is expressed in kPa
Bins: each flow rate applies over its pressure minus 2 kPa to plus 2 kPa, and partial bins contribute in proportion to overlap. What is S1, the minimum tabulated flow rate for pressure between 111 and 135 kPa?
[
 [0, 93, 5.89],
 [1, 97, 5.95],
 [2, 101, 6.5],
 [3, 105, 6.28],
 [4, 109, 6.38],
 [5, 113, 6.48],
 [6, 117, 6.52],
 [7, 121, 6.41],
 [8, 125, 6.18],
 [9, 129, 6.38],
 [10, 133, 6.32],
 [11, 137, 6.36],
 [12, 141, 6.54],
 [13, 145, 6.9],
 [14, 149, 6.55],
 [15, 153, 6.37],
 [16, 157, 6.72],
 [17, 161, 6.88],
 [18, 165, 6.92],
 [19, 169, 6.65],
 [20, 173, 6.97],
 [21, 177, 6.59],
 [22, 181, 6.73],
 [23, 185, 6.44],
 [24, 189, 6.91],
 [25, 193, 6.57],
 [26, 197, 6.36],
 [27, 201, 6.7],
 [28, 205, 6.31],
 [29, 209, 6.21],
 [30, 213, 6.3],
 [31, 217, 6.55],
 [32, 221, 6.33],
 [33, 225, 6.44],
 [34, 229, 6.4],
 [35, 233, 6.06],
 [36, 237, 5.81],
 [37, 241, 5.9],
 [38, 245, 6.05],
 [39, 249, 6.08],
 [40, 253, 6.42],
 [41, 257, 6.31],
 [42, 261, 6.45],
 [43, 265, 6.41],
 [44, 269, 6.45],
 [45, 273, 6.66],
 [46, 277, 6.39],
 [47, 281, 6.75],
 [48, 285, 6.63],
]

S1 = 6.18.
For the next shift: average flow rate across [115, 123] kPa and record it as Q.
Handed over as 6.46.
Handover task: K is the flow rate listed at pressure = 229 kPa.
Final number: 6.4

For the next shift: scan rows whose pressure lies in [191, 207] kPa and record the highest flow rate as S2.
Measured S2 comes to 6.7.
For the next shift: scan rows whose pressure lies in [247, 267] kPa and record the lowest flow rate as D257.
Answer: 6.08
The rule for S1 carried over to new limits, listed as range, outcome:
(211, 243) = 5.81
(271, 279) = 6.39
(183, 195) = 6.44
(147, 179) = 6.37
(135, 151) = 6.36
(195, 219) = 6.21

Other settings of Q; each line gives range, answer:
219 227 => 6.38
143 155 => 6.61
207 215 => 6.25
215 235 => 6.36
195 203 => 6.53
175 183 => 6.66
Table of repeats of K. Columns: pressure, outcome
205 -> 6.31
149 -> 6.55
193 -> 6.57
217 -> 6.55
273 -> 6.66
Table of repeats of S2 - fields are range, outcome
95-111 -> 6.5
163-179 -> 6.97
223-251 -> 6.44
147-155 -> 6.55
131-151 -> 6.9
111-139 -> 6.52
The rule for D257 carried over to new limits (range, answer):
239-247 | 5.9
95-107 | 5.95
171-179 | 6.59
